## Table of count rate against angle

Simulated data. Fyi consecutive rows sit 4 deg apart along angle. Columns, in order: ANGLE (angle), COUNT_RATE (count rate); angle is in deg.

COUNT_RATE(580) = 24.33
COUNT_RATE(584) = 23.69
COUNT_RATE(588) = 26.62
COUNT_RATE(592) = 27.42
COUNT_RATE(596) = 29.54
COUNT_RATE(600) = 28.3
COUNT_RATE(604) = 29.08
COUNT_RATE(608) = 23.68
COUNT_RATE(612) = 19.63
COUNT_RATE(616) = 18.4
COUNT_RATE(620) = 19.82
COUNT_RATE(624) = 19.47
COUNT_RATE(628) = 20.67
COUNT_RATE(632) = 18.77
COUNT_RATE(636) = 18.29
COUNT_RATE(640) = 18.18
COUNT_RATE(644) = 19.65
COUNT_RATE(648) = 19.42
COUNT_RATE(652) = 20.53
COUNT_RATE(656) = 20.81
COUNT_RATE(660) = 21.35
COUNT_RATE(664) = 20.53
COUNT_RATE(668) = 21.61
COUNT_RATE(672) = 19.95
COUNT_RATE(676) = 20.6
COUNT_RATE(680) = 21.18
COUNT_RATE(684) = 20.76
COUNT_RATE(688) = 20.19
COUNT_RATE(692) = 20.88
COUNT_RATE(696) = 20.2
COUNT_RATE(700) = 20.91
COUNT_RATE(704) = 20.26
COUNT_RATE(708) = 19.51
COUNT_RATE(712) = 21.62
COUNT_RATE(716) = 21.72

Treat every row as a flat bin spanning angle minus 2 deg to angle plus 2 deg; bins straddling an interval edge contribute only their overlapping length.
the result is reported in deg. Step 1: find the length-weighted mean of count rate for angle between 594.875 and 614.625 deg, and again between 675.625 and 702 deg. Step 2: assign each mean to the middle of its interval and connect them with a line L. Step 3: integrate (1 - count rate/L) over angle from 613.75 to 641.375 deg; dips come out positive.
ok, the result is 5.9 deg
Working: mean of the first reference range 25.6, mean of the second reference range 20.7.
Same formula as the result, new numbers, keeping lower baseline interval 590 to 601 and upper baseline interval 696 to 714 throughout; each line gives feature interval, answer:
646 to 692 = 4.9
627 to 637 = 2.6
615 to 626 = 3.0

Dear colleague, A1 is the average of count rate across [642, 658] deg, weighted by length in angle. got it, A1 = 20.1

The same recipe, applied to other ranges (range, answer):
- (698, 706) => 20.6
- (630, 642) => 18.4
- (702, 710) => 19.9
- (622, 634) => 19.6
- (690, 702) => 20.7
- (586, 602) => 28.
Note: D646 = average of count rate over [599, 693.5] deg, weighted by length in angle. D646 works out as 20.8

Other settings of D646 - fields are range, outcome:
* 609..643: 19.3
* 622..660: 19.6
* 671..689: 20.6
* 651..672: 20.9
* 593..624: 23.9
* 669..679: 20.5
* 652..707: 20.7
